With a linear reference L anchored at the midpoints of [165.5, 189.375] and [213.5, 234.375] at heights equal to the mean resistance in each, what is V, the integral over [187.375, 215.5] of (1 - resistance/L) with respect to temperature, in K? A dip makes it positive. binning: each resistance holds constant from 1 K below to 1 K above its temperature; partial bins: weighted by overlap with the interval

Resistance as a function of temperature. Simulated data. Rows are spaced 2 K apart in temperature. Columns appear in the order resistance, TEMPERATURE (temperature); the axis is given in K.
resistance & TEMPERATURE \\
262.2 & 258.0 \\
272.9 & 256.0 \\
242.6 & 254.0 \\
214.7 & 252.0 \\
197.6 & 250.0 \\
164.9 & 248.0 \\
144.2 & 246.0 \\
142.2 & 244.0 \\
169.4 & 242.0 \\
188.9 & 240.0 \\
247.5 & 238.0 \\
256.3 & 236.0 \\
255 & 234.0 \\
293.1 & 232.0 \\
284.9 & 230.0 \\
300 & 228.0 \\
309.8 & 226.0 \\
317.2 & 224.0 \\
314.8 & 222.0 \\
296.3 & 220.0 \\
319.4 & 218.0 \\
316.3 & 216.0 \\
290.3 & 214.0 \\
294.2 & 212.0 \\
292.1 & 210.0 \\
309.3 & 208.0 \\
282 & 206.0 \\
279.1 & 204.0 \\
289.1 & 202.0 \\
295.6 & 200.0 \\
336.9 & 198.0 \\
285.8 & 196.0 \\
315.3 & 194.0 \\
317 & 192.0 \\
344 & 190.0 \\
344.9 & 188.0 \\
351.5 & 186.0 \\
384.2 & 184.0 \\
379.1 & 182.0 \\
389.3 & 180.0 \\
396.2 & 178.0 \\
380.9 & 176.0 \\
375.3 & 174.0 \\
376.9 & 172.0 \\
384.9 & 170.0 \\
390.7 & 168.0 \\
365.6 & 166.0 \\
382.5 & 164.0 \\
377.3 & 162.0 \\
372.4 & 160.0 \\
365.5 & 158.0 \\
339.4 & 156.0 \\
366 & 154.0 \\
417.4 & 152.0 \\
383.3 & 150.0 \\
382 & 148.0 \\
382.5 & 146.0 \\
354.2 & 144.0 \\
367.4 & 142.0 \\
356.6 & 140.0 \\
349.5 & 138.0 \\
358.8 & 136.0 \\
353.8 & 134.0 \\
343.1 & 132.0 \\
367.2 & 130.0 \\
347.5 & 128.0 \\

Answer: 2.7 K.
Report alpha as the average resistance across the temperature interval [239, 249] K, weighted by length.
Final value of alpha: 162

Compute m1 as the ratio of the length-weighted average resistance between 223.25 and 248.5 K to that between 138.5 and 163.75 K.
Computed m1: 0.6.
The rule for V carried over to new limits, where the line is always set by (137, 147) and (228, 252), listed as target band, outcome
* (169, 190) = -4.7 K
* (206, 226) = -4.2 K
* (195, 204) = -0.7 K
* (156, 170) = -1.8 K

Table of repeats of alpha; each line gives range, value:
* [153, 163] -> 364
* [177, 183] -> 388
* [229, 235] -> 278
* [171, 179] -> 382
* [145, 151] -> 383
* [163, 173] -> 380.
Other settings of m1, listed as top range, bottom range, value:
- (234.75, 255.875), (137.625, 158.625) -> 0.54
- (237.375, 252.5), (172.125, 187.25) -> 0.48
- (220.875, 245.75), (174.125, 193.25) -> 0.69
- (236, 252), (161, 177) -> 0.49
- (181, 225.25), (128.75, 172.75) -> 0.85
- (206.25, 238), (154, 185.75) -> 0.78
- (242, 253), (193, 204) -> 0.57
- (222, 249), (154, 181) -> 0.64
